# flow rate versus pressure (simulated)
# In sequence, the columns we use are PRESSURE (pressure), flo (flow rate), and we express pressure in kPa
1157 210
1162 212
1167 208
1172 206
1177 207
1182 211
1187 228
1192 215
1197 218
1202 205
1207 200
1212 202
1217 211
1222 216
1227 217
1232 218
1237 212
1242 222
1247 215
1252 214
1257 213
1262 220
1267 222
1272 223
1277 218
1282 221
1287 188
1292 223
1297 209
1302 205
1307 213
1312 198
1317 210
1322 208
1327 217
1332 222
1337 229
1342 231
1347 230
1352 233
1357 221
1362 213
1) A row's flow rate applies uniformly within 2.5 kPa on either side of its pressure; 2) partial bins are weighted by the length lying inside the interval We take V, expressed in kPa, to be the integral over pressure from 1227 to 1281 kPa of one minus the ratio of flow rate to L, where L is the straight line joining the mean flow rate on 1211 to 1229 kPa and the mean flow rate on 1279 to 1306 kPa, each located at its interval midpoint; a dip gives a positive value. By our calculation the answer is -1.7 kPa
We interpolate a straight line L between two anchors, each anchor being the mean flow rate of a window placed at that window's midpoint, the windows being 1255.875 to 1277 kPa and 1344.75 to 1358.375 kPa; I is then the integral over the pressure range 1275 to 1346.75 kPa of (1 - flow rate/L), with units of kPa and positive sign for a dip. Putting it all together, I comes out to 3.25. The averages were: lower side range 220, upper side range 229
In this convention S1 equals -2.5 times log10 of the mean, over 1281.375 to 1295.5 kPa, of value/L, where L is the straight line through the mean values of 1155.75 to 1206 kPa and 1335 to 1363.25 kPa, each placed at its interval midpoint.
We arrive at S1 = 0.06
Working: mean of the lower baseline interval 212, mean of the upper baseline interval 227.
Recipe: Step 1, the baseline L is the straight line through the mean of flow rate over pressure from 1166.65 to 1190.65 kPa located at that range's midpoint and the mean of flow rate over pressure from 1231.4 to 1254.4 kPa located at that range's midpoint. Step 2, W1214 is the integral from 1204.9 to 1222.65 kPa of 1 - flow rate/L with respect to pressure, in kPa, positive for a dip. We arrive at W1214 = 0.7 kPa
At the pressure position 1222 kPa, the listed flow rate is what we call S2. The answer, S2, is 216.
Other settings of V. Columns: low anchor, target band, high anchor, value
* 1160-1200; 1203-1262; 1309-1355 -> 0.7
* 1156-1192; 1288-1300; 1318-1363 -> 0.4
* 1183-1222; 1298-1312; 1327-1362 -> 0.9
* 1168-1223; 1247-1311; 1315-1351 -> 1.0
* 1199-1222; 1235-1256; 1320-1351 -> -0.5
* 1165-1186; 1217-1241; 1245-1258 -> -0.3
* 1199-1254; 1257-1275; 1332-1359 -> -0.2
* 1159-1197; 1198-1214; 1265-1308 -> 0.7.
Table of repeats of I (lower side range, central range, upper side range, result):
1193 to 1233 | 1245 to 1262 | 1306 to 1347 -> -0.1 kPa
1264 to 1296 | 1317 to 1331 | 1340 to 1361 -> 0.6 kPa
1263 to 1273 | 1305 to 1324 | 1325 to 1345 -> 1.4 kPa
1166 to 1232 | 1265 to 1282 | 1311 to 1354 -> -0.4 kPa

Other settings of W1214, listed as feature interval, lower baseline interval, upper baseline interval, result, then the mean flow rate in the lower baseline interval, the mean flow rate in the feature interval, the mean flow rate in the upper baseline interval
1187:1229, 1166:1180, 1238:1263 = -0.05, 207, 211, 216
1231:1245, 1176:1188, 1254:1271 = 0.02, 215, 217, 219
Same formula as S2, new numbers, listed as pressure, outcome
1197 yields 218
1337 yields 229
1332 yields 222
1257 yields 213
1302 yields 205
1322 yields 208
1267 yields 222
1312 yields 198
